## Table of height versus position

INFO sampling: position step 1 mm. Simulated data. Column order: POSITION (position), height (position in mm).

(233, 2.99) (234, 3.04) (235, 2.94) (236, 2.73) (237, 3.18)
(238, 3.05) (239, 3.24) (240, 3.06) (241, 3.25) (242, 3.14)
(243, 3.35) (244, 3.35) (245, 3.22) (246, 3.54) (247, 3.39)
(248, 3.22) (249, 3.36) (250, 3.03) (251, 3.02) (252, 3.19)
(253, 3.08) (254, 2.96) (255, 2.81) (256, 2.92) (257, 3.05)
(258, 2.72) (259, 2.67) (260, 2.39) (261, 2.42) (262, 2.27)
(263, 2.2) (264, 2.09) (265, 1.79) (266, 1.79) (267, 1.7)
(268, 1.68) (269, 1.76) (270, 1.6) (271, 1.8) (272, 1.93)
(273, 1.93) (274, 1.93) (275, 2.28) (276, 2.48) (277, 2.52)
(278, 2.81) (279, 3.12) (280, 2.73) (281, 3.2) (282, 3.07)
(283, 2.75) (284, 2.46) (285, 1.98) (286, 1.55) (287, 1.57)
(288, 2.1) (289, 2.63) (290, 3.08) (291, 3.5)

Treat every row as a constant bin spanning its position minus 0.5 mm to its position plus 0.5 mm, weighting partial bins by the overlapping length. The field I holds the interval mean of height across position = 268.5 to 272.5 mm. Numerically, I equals 1.77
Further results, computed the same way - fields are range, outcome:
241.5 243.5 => 3.25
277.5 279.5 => 2.96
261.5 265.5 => 2.09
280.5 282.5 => 3.13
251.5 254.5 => 3.08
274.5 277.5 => 2.43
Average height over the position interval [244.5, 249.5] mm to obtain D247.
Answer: 3.35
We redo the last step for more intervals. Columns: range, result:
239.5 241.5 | 3.16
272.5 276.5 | 2.15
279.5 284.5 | 2.84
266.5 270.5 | 1.69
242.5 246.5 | 3.37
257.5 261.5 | 2.55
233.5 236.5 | 2.9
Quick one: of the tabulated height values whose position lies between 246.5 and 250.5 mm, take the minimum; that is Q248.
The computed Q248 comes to 3.03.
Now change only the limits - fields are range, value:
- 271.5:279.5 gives 1.93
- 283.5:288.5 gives 1.55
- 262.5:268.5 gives 1.68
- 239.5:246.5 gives 3.06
